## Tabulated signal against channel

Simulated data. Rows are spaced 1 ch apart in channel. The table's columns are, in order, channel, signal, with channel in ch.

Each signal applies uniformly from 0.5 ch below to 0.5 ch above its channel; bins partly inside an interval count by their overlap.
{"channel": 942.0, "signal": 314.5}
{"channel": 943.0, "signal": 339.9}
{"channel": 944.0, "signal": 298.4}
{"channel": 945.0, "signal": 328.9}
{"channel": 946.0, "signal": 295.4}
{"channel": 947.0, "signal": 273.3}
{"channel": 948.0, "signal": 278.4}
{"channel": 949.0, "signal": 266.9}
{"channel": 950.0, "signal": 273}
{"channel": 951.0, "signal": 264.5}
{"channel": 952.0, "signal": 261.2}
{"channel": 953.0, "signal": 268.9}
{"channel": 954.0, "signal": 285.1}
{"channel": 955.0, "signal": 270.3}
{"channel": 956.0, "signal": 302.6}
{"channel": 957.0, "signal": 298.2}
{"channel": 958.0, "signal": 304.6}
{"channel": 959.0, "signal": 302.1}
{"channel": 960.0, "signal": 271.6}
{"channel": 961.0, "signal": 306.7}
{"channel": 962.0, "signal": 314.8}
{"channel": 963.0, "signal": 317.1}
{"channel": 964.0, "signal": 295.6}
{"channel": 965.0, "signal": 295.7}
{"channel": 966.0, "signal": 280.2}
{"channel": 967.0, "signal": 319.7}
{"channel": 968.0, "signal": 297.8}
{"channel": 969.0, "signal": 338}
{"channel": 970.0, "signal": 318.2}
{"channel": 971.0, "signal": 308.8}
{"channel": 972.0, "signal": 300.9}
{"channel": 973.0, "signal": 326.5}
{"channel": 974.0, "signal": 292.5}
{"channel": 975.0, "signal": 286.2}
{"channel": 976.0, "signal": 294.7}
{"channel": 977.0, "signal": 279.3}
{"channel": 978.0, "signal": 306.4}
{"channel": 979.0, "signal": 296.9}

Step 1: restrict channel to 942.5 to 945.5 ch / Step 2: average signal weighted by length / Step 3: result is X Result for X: 322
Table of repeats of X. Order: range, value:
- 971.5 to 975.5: 302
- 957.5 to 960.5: 293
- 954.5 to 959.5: 296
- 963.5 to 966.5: 290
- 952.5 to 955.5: 275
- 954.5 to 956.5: 286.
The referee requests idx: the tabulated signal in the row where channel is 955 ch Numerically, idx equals 270.3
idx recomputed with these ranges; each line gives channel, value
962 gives 314.8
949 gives 266.9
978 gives 306.4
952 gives 261.2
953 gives 268.9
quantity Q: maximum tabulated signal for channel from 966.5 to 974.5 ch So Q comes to 338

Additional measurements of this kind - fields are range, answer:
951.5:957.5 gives 302.6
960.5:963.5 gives 317.1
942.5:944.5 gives 339.9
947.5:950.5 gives 278.4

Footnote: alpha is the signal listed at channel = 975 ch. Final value 286.2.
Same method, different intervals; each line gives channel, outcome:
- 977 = 279.3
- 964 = 295.6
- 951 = 264.5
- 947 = 273.3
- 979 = 296.9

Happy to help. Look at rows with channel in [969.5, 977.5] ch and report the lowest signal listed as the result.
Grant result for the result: 279.3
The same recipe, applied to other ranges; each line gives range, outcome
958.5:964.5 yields 271.6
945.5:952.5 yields 261.2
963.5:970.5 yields 280.2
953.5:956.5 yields 270.3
